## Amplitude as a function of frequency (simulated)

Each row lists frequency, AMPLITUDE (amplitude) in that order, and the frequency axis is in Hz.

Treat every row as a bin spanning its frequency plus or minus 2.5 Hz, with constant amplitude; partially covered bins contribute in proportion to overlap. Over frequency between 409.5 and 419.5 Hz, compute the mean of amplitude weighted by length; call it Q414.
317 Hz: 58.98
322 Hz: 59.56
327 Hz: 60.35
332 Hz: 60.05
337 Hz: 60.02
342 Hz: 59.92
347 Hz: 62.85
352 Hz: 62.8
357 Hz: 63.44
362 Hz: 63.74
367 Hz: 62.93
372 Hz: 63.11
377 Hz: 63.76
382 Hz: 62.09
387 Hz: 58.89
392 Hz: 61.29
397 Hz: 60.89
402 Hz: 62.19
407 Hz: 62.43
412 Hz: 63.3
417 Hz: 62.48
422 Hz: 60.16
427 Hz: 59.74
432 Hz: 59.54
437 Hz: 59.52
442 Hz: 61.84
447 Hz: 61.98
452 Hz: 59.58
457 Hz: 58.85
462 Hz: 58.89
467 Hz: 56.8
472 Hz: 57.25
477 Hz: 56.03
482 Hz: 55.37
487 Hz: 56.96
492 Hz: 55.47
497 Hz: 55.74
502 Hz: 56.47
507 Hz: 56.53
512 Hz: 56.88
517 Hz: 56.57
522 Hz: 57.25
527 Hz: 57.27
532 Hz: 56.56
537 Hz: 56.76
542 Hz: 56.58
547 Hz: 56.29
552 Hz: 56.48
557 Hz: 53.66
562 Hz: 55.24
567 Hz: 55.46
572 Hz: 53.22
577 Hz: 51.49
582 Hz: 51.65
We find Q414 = 62.9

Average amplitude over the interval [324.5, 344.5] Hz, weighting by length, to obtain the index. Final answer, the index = 60.1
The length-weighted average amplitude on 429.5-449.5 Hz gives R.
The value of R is 60.7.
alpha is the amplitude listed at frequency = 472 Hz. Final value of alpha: 57.25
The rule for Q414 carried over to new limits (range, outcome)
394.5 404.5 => 61.5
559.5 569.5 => 55.4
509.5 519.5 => 56.7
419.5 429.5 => 60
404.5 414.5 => 62.9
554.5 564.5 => 54.5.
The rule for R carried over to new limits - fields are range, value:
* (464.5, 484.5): 56.4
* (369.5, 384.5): 63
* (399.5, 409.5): 62.3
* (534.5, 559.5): 56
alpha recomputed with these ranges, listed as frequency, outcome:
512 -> 56.88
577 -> 51.49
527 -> 57.27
